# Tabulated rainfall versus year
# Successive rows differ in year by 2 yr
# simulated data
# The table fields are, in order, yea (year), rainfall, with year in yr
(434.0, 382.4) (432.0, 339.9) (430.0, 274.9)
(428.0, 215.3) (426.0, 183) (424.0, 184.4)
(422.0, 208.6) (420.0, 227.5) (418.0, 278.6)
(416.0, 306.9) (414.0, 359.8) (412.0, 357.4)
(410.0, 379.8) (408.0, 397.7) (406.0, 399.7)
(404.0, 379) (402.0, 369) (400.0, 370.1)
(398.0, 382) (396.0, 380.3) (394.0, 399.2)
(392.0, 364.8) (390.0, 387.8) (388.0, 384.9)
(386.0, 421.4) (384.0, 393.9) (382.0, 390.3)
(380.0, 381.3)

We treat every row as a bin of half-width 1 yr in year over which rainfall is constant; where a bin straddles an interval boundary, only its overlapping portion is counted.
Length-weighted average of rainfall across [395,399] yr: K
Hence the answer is 381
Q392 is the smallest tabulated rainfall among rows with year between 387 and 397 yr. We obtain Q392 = 364.8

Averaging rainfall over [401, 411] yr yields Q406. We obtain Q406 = 385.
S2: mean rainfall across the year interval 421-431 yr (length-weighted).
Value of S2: 213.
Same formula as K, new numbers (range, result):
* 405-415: 379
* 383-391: 397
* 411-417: 341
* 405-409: 399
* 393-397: 390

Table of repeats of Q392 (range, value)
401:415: 357.4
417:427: 183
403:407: 379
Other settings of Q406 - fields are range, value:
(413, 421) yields 293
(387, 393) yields 379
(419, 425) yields 207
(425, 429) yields 199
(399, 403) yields 370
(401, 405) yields 374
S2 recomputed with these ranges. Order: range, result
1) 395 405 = 376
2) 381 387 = 402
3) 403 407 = 389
